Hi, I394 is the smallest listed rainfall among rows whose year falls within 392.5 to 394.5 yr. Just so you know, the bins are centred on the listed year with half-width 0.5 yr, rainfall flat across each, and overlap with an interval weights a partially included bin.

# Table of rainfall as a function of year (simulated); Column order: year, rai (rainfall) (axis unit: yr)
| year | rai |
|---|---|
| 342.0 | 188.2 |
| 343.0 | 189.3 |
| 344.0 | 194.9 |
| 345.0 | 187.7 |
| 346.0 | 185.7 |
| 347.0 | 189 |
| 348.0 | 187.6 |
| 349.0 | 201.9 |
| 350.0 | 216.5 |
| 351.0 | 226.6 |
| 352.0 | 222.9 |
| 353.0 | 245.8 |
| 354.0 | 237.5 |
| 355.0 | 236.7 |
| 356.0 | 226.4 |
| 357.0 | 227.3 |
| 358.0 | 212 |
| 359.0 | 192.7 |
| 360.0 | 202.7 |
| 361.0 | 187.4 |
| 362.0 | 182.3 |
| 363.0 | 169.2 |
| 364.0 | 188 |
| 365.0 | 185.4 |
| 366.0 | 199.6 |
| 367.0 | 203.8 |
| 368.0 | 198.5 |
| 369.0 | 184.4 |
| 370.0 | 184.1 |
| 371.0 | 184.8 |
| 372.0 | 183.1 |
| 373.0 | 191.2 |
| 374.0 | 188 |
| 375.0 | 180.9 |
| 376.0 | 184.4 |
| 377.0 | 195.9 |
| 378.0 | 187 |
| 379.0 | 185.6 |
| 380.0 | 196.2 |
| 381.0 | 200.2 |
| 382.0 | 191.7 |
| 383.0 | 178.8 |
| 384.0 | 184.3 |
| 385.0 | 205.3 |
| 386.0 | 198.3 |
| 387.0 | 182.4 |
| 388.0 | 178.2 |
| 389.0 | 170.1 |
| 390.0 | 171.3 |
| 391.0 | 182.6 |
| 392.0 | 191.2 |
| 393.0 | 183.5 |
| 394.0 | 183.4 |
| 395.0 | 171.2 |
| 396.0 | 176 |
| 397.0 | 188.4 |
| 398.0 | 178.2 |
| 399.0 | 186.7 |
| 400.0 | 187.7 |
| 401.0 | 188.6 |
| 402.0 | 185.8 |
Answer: 183.4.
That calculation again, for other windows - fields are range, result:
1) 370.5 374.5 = 183.1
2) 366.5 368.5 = 198.5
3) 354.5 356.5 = 226.4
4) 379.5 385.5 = 178.8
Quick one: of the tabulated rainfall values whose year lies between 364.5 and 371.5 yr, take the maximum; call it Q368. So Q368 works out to 203.8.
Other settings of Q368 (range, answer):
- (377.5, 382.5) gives 200.2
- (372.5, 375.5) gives 191.2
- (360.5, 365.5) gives 188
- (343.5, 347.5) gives 194.9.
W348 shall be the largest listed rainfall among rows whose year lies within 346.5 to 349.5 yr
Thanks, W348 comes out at 201.9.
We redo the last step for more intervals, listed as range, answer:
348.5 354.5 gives 245.8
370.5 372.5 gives 184.8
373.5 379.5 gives 195.9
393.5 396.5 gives 183.4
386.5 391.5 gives 182.6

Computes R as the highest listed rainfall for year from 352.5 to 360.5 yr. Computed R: 245.8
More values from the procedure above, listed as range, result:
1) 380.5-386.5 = 205.3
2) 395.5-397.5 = 188.4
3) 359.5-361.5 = 202.7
